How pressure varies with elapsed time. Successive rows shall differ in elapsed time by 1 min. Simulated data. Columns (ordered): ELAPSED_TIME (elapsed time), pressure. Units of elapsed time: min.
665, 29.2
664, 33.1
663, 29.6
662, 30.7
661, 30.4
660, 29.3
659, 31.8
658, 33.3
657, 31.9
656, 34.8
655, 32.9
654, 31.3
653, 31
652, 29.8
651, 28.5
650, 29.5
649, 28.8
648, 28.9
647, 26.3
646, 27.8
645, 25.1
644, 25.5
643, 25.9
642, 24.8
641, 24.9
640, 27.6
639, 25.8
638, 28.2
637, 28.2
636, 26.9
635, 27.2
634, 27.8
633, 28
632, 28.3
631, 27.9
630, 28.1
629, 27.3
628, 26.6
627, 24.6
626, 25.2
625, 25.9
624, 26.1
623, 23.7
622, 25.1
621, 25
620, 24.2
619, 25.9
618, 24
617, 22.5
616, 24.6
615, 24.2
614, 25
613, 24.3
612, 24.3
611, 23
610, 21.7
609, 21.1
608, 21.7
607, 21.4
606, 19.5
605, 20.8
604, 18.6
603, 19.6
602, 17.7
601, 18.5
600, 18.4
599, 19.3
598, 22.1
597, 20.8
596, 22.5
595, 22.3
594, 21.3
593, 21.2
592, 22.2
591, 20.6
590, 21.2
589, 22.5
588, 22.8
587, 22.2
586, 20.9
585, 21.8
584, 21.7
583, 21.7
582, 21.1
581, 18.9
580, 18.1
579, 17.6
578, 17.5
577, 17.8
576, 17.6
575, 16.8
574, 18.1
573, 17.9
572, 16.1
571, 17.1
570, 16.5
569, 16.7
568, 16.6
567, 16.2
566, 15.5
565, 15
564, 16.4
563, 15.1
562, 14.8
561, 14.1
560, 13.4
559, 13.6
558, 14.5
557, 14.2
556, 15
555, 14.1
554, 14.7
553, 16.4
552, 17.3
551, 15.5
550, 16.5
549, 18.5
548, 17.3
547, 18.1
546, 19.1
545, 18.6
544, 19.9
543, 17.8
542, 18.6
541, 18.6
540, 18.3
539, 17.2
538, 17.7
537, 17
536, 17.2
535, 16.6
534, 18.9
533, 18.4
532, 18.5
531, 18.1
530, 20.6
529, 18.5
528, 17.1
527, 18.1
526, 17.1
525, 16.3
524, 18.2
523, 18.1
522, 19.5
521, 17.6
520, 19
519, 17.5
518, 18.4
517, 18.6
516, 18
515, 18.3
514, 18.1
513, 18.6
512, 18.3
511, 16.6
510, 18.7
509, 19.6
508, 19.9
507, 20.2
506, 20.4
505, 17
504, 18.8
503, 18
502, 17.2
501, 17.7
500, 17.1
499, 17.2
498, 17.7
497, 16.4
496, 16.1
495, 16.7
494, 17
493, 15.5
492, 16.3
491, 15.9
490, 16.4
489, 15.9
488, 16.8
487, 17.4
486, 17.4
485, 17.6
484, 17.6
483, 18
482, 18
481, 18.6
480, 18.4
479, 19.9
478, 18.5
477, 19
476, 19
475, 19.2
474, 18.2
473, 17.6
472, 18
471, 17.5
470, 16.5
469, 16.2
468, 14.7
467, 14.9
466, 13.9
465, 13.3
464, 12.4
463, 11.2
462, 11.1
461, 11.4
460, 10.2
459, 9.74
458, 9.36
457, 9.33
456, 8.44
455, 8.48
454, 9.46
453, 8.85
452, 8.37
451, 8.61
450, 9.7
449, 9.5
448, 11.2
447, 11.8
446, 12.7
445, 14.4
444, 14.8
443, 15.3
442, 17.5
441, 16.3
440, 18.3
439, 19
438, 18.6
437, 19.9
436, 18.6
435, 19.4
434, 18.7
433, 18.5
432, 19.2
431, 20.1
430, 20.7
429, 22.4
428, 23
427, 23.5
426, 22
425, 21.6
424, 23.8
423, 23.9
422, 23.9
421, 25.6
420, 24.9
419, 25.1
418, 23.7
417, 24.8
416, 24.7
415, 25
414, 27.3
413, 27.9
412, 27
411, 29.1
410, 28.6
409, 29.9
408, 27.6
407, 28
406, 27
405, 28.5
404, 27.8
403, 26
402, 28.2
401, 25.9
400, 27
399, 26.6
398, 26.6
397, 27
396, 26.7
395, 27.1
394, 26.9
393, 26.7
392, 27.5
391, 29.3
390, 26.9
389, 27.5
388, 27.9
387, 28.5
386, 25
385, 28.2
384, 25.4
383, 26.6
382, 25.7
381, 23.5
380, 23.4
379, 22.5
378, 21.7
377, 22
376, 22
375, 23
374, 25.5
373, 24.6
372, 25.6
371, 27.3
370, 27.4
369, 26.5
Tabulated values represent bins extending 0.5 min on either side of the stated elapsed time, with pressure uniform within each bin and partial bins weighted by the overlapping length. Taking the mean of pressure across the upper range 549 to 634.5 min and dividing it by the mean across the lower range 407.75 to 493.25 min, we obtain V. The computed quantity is 1.15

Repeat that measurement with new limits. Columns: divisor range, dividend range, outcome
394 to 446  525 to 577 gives 0.72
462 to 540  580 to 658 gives 1.41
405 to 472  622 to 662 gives 1.54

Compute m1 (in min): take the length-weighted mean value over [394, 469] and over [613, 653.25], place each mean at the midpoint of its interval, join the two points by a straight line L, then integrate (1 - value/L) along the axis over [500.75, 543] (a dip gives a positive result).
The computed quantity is 8.3 min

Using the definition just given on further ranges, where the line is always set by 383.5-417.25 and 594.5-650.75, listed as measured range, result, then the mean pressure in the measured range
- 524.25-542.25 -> 5.38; 17.9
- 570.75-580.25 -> 2.88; 17.5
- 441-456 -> 8.50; 11.5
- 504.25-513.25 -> 2.45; 18.8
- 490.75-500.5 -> 3.53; 16.6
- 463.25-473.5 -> 4.26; 15.4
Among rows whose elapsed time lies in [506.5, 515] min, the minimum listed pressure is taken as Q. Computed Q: 16.6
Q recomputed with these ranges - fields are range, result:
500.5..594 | 13.4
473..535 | 15.5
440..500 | 8.37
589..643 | 17.7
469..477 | 16.2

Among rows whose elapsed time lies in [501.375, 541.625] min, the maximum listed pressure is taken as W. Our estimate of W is 20.6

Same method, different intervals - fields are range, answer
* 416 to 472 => 25.6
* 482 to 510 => 20.4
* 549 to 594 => 22.8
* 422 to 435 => 23.9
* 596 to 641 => 28.3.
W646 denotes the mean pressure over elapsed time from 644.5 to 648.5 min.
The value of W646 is 27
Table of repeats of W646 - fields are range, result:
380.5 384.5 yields 25.3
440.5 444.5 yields 16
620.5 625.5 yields 25.2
